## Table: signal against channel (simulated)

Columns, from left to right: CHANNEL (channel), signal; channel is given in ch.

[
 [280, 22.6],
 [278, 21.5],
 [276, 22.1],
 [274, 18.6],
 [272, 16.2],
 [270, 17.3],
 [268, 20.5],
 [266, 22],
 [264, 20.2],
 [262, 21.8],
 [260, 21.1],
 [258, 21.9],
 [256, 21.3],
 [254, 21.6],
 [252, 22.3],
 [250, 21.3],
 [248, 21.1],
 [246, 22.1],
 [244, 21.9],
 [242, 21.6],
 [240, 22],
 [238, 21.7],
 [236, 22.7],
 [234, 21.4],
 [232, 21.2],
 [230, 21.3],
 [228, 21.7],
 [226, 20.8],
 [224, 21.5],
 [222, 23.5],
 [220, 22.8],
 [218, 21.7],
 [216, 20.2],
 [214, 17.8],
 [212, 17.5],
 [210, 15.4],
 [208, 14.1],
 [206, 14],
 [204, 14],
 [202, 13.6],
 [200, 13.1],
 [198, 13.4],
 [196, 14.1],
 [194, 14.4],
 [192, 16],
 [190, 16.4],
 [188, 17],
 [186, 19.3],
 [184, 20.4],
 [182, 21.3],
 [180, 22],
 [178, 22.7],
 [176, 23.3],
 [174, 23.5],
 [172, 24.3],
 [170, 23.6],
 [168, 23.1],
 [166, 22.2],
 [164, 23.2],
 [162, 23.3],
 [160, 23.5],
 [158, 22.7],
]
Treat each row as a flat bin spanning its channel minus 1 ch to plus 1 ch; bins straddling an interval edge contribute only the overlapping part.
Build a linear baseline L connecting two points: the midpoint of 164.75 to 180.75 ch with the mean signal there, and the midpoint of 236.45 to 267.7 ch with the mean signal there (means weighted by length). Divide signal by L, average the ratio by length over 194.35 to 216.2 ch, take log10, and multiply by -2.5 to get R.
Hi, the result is 0.44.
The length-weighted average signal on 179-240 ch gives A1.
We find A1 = 18.5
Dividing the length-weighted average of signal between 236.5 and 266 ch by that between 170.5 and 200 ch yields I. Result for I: 1.1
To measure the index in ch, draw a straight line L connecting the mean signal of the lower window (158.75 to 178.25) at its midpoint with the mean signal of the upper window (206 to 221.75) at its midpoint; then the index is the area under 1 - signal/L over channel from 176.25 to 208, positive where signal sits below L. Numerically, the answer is 6.2 ch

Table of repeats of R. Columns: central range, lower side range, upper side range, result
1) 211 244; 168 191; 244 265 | 0.01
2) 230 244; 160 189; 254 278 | -0.04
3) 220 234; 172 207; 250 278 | -0.14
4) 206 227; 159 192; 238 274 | 0.11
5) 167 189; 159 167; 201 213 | -0.08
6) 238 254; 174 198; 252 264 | -0.04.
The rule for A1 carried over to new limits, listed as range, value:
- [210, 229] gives 20.5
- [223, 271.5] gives 21.3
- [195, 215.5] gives 14.8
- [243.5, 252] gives 21.7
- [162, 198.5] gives 20.2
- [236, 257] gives 21.7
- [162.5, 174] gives 23.3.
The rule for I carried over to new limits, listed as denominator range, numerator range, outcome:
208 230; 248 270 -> 1.06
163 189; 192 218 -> 0.70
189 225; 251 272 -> 1.23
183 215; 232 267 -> 1.38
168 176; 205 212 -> 0.63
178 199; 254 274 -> 1.14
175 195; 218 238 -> 1.13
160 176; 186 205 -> 0.64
